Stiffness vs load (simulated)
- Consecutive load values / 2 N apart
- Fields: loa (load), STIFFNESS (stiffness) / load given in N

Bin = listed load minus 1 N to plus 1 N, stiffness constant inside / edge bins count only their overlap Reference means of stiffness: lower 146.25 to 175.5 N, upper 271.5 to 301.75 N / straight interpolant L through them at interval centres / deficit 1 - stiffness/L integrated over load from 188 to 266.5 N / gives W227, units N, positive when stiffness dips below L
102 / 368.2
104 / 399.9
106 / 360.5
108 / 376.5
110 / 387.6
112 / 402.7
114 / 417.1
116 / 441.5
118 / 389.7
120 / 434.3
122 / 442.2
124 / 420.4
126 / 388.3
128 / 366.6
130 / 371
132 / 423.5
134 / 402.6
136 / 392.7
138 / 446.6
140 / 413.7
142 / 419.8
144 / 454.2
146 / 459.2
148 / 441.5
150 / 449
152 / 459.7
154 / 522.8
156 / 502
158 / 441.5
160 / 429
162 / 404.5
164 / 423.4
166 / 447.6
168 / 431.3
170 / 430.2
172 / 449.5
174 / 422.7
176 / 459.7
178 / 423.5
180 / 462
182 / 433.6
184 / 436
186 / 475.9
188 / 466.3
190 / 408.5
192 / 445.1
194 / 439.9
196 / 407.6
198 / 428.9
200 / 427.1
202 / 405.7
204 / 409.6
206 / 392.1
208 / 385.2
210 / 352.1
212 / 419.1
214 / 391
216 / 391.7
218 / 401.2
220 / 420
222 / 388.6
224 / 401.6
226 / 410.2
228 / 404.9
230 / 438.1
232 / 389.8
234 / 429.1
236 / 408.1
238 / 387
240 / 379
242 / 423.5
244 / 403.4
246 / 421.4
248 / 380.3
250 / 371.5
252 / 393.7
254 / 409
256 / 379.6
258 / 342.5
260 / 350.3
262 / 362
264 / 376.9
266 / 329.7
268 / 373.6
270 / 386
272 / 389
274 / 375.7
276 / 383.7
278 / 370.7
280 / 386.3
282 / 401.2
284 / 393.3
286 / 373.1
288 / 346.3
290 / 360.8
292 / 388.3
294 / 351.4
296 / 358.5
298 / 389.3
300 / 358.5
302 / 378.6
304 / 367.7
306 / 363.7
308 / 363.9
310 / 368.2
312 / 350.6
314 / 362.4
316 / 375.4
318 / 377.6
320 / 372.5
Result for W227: 2.0 N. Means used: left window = 447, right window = 375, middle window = 399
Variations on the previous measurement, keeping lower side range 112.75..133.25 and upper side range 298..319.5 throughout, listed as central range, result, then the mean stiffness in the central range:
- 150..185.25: -4.1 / 446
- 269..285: -0.5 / 386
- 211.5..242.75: -1.5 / 405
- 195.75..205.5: -0.6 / 415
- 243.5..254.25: -0.4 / 395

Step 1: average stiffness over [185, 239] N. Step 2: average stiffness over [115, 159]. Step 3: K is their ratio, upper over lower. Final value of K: 0.96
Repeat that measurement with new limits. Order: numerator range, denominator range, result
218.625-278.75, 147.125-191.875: 0.87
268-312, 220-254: 0.93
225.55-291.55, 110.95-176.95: 0.90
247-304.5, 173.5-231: 0.89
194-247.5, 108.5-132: 1.00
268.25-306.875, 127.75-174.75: 0.86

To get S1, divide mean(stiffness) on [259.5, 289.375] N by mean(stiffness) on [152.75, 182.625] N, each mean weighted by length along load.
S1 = 0.84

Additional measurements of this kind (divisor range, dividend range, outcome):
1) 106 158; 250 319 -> 0.88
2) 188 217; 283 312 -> 0.90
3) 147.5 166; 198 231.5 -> 0.89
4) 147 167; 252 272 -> 0.82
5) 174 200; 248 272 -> 0.85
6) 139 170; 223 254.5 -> 0.90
